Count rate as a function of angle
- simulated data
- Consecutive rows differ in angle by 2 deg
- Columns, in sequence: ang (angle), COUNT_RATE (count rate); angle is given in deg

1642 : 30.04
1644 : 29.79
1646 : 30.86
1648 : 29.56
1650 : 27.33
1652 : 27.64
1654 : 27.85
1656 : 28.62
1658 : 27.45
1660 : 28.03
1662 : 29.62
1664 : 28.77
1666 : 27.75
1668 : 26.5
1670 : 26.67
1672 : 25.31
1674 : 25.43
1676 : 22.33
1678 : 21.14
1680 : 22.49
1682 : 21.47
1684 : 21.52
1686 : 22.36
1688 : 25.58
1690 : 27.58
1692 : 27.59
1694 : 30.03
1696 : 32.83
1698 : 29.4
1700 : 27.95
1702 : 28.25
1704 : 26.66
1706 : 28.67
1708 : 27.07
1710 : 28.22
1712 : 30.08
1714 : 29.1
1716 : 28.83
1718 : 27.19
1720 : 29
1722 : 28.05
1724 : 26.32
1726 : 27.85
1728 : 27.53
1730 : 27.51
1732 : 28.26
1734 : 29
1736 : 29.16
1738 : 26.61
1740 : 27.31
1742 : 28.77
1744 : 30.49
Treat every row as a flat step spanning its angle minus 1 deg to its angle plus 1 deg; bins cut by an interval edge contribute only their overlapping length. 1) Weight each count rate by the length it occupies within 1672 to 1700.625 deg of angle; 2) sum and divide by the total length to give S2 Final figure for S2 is 25.5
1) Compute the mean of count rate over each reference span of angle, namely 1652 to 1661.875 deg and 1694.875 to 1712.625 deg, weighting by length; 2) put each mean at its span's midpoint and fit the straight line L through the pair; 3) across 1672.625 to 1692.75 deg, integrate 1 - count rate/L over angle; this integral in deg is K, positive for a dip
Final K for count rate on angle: 3.4 deg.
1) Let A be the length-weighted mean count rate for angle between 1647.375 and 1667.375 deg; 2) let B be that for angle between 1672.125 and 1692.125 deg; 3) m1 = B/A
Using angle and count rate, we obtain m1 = 0.8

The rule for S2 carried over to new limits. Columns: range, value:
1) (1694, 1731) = 28.4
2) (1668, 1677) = 25.1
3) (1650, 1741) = 27.2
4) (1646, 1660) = 28.3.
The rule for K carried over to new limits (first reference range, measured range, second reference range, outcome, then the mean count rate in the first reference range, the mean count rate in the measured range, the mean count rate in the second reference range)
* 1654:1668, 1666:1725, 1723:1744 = 2.92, 28.2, 26.7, 28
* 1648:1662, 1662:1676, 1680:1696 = 0.19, 28.1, 26.6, 25.5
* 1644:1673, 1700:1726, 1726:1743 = -0.07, 28.1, 28.1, 28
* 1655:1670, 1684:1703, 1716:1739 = 0.23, 28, 27.6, 27.9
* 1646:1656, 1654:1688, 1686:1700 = 3.54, 28.4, 25.4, 28.3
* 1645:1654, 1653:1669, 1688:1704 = 0.37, 28.7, 28.1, 28.7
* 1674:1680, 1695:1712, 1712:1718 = -1.16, 22.5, 28.7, 28.9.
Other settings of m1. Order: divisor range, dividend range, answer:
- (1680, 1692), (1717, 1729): 1.16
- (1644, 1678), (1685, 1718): 1.03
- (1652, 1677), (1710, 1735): 1.04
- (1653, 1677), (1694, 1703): 1.10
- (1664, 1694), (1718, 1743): 1.12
